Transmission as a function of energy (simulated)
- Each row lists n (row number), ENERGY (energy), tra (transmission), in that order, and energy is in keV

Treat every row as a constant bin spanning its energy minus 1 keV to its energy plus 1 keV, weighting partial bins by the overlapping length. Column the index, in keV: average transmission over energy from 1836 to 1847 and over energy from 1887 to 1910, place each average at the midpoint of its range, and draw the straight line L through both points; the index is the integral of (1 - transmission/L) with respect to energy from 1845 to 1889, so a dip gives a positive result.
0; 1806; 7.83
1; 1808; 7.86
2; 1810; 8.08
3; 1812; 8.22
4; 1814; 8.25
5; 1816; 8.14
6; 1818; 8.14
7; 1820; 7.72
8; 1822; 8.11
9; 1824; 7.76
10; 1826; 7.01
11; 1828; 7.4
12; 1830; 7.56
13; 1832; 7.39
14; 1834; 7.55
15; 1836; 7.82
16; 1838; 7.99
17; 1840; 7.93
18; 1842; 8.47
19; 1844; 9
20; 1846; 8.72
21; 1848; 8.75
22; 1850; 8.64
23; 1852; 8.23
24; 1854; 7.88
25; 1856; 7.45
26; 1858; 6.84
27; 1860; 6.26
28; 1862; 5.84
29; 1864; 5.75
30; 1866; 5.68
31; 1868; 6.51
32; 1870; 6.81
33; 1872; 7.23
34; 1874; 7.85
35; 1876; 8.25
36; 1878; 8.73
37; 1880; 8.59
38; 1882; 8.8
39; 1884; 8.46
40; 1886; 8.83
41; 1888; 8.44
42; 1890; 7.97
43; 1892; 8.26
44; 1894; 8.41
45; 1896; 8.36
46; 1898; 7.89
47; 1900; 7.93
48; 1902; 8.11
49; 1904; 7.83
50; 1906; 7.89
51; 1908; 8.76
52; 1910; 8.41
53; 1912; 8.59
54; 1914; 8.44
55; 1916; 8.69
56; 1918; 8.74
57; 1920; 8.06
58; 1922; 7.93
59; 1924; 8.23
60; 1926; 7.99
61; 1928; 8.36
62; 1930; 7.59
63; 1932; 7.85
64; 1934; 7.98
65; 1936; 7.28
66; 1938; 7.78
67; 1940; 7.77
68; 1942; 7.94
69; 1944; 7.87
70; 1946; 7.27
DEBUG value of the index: 3.3 keV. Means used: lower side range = 8.37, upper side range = 8.18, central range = 7.66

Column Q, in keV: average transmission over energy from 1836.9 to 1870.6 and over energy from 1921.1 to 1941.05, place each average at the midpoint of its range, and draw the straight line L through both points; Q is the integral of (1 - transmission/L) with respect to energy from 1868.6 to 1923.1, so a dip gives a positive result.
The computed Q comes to -3.76 keV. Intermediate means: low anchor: 7.46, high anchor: 7.88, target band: 8.22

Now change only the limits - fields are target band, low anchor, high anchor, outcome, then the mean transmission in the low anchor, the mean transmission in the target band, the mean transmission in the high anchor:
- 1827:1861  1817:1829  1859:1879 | -2.6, 7.69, 7.88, 6.89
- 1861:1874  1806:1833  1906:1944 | 2.5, 7.82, 6.42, 8.12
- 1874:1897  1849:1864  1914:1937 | -2.6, 7.2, 8.44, 8.08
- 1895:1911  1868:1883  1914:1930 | 0.0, 7.94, 8.15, 8.25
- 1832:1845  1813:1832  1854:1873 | -1.4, 7.77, 8.07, 6.56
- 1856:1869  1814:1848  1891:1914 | 2.9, 7.95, 6.25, 8.23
